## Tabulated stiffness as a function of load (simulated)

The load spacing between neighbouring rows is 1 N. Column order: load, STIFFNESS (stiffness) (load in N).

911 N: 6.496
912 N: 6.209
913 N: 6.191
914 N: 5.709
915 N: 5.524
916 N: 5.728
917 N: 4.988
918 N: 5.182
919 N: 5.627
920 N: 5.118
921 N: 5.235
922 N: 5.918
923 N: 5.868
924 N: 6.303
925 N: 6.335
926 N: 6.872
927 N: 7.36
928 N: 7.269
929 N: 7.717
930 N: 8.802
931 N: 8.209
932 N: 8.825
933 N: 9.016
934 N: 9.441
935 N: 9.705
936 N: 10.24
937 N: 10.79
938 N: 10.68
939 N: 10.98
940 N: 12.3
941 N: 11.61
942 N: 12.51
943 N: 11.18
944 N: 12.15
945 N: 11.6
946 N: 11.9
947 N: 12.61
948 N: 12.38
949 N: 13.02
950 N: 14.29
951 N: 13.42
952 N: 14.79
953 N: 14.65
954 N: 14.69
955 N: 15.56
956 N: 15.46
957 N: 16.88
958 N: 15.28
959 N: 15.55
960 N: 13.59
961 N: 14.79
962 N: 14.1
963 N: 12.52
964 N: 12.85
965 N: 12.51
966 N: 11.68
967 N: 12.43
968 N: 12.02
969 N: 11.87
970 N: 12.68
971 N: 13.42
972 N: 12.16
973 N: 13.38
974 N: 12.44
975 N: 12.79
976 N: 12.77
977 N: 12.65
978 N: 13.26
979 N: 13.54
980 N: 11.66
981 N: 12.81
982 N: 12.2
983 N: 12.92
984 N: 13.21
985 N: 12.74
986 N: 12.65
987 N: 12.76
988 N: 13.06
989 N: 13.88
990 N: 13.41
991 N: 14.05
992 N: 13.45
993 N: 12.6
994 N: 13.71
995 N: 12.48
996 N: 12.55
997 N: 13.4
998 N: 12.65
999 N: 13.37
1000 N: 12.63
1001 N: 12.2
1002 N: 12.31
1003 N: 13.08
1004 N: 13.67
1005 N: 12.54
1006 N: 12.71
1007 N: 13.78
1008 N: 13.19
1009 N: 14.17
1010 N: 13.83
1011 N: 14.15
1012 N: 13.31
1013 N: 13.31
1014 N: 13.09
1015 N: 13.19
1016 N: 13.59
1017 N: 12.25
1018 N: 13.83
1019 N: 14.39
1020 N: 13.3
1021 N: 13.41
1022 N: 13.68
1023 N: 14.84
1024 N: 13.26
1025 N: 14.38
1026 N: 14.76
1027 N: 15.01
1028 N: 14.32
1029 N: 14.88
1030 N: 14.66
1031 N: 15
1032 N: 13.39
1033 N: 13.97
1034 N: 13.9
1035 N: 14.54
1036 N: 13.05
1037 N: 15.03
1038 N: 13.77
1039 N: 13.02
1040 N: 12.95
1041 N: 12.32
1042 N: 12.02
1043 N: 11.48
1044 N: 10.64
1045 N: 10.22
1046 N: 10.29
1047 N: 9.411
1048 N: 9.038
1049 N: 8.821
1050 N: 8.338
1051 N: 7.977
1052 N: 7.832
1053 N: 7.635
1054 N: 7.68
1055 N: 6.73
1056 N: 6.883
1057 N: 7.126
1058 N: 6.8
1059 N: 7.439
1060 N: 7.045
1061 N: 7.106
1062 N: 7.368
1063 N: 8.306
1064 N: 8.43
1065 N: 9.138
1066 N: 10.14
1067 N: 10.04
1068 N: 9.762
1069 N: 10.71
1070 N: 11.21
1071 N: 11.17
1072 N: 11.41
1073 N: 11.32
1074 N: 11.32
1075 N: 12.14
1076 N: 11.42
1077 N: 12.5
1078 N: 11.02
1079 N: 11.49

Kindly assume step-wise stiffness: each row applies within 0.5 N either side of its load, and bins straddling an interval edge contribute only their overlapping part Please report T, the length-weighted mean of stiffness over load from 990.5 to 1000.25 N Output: 13.1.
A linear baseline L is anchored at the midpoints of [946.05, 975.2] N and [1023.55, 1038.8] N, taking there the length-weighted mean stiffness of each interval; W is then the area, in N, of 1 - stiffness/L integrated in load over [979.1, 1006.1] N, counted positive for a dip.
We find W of 1.83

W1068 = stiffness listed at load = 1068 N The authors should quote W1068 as 9.762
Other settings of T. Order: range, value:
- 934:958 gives 12.7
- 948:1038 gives 13.5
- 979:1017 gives 13.1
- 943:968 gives 13.6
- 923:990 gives 12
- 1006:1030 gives 13.8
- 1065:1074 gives 10.7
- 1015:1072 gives 11.2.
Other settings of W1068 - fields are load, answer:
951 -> 13.42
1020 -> 13.3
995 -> 12.48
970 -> 12.68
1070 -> 11.21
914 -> 5.709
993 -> 12.6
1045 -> 10.22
